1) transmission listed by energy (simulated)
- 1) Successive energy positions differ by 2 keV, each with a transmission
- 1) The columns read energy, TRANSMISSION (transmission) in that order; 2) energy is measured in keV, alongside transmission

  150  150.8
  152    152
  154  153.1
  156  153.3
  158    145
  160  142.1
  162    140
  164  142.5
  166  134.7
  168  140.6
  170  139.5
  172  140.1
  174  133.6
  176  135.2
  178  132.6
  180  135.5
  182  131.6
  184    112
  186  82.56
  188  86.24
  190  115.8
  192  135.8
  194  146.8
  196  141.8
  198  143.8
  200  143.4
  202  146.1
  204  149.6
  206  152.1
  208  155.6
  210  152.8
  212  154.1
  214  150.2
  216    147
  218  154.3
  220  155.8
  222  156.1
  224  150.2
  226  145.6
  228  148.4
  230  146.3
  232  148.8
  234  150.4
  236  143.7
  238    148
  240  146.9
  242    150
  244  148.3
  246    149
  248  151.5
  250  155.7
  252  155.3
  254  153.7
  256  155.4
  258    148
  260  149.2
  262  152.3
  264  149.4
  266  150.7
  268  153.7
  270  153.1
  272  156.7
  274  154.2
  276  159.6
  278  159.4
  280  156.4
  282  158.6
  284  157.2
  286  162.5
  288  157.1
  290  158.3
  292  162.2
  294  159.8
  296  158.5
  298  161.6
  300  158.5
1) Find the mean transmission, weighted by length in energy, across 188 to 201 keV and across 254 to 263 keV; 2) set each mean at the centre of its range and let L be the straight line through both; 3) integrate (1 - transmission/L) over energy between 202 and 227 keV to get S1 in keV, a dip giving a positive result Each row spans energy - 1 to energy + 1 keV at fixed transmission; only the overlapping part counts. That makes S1 -2.2 keV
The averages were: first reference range 134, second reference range 152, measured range 152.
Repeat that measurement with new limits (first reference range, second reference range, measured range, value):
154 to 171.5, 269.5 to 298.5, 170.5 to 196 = 3.58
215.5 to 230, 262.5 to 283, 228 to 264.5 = 0.67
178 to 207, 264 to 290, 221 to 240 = -0.87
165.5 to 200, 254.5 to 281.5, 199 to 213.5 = -1.56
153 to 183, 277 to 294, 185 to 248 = 1.88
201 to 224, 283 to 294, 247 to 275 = 0.72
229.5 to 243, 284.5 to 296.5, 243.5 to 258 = -0.15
